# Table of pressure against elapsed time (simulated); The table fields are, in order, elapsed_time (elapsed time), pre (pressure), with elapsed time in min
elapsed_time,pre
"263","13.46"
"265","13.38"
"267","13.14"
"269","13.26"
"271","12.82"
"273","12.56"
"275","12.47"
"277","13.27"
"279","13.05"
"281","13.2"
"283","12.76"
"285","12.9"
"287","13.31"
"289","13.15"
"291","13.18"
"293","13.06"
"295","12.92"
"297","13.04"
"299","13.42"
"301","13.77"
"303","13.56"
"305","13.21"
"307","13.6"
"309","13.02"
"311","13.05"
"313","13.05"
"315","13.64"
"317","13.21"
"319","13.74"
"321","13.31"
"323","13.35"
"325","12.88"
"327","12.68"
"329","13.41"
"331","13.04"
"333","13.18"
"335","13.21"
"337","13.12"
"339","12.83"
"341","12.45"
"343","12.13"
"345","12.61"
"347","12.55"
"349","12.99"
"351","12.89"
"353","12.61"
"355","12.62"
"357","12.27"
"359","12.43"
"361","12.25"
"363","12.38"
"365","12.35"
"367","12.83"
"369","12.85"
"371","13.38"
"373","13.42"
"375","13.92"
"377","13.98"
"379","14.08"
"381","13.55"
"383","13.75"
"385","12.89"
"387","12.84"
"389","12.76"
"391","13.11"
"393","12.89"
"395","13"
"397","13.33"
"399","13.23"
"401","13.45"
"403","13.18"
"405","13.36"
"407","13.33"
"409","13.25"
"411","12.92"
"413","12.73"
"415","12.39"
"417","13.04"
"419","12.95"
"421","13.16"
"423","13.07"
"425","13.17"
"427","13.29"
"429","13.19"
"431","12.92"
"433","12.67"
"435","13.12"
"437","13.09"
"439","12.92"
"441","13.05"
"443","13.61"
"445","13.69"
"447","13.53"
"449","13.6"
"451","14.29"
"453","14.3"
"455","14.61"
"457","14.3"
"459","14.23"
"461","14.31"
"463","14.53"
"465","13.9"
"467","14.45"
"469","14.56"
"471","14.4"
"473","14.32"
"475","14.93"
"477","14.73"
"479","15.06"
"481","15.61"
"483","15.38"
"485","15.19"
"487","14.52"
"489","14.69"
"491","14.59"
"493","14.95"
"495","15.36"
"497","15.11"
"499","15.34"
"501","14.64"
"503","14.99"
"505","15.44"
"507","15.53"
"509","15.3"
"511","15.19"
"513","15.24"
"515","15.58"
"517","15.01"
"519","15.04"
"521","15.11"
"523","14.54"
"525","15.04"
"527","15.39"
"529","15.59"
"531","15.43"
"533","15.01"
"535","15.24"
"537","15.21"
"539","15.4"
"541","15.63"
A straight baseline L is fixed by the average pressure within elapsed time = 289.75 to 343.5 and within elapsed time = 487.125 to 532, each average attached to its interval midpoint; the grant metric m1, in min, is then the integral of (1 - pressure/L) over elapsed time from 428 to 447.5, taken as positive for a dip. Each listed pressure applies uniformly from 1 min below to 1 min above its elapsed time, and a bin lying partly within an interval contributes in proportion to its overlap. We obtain 1.7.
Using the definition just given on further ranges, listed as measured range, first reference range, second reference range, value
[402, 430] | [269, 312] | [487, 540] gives 2.3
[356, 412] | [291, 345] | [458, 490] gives 2.8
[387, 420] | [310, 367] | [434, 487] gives 1.3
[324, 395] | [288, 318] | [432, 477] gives 3.0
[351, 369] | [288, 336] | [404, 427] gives 0.9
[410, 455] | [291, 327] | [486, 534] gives 3.6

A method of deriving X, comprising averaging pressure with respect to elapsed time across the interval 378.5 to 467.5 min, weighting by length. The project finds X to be 13.4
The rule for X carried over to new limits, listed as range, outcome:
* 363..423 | 13.2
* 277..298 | 13.1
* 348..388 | 13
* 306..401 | 13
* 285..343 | 13.2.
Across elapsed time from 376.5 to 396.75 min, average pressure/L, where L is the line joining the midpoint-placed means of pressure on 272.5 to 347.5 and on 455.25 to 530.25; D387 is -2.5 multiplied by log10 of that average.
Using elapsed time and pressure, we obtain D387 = 0.05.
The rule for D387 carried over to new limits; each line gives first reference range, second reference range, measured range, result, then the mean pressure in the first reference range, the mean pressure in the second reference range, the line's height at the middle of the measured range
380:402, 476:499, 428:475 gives 0.04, 13.2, 15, 14.3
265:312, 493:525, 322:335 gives 0.03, 13.1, 15.2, 13.5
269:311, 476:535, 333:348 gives 0.07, 13.1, 15.1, 13.6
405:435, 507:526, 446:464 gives -0.03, 13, 15.1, 13.8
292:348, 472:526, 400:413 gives 0.07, 13.1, 15.1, 14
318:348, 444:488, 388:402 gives 0.05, 13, 14.5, 13.7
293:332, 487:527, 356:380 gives 0.06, 13.3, 15.1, 13.8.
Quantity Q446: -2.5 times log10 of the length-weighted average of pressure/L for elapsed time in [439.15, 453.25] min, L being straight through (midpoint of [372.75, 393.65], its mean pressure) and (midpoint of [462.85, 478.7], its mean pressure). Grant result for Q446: 0.04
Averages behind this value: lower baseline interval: 13.4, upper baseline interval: 14.5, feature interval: 13.6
